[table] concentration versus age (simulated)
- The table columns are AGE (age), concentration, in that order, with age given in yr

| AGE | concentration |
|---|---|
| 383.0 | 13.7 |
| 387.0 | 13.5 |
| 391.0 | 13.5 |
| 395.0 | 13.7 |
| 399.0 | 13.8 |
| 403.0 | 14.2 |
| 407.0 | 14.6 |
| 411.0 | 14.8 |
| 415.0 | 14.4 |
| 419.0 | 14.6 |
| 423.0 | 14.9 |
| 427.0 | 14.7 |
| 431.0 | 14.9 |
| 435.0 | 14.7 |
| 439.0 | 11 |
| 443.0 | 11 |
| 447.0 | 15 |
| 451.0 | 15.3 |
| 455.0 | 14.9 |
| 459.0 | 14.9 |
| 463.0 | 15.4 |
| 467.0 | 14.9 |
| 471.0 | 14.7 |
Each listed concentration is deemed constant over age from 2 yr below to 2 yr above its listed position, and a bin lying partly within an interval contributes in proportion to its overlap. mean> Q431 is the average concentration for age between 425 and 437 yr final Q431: 14.8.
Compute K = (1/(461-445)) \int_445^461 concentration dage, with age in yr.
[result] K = 15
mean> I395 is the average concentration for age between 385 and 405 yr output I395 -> 13.7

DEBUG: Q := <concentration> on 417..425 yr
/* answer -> 14.8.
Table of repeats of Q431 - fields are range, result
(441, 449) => 13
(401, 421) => 14.5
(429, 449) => 13.3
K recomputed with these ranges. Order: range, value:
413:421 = 14.5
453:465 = 15.1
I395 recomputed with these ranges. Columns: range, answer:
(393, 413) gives 14.2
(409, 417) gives 14.6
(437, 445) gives 11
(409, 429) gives 14.7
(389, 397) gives 13.6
